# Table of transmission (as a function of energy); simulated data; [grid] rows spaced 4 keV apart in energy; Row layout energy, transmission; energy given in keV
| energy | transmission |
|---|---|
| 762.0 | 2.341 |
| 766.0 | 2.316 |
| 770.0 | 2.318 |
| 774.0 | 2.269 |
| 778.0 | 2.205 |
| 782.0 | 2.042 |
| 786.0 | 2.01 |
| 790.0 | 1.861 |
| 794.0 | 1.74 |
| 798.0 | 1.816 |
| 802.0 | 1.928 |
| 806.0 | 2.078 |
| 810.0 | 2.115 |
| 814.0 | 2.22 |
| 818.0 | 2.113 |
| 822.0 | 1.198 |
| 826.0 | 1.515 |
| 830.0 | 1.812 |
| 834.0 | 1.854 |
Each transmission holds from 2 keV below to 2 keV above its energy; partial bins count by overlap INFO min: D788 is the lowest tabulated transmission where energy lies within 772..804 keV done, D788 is 1.74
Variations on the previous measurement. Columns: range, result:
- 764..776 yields 2.269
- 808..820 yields 2.113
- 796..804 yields 1.816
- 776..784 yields 2.042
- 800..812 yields 1.928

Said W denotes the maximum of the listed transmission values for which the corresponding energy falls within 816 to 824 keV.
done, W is 2.113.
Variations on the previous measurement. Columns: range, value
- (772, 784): 2.269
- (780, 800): 2.042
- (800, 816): 2.22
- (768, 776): 2.318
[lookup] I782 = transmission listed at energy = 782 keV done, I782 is 2.042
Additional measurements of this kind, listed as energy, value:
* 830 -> 1.812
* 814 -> 2.22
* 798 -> 1.816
